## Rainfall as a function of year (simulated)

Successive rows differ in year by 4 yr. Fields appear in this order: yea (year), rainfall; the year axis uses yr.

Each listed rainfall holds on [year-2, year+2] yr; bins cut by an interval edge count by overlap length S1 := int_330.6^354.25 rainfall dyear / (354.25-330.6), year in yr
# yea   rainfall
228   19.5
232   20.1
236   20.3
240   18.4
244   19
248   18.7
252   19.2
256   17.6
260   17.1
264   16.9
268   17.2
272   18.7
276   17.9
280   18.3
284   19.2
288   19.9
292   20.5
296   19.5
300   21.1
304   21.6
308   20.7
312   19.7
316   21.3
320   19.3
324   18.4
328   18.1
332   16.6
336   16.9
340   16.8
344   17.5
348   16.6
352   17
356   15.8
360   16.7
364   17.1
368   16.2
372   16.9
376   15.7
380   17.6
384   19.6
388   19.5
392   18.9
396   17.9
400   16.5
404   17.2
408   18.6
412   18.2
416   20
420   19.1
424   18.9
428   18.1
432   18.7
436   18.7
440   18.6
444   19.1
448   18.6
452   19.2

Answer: 16.9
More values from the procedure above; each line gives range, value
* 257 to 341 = 18.9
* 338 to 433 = 17.7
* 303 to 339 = 19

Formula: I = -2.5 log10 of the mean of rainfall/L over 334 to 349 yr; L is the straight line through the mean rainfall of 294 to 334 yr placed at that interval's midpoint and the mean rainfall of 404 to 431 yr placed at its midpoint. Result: 0.14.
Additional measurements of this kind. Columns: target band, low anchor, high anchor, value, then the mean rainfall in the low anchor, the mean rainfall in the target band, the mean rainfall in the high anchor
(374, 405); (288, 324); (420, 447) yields 0.08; 20.3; 17.9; 18.7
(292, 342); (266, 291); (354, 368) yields -0.09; 18.6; 19.2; 16.5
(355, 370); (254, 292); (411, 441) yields 0.13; 18.2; 16.5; 18.8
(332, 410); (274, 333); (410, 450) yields 0.11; 19.5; 17.3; 18.8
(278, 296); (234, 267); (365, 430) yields -0.07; 18.4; 19.5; 18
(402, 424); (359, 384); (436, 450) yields -0.04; 16.9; 18.6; 18.8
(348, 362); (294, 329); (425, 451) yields 0.18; 20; 16.5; 18.7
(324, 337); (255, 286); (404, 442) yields 0.05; 17.9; 17.4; 18.7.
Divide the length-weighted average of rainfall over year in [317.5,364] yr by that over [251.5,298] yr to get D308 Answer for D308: 0.94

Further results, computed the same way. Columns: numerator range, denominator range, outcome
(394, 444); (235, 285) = 1.01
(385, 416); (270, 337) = 0.95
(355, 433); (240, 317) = 0.94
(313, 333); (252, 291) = 1.04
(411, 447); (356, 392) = 1.08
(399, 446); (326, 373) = 1.10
